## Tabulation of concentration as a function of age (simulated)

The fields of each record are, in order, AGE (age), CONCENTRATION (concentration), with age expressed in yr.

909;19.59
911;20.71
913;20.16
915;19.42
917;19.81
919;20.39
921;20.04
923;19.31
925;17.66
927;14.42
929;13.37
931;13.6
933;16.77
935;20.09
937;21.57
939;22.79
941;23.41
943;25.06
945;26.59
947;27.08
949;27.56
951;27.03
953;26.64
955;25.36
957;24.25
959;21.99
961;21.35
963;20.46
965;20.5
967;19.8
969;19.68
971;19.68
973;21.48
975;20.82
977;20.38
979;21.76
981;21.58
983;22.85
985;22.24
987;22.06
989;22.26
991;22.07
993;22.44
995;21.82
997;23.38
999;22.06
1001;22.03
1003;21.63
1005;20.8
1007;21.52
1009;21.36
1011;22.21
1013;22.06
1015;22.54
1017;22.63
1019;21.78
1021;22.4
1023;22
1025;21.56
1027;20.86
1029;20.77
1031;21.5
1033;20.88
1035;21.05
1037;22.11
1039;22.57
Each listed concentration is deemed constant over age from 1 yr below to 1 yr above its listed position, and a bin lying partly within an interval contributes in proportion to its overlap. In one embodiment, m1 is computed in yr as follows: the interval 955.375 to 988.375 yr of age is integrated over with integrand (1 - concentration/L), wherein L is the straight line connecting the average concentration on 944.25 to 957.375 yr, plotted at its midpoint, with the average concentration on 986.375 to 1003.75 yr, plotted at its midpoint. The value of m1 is 4.06 yr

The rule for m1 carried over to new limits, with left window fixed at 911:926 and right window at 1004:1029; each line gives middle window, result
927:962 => -3.75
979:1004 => -1.14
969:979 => 0.11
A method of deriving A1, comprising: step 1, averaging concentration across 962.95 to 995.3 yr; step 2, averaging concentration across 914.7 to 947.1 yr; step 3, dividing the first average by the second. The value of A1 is 1.07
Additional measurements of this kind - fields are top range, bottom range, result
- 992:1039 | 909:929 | 1.16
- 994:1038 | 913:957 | 1.02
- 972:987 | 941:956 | 0.82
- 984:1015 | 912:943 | 1.16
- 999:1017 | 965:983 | 1.05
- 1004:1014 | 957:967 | 1.02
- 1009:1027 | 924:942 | 1.21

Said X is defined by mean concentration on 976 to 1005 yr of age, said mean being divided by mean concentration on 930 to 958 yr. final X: 0.94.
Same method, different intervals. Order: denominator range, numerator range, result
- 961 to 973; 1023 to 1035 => 1.05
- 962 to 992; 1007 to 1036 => 1.02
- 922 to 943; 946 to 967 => 1.29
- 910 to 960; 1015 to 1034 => 1.01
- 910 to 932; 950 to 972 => 1.24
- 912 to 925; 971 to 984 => 1.08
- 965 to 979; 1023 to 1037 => 1.04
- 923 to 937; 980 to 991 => 1.33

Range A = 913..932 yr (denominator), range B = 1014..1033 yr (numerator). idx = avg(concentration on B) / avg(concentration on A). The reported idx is 1.2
